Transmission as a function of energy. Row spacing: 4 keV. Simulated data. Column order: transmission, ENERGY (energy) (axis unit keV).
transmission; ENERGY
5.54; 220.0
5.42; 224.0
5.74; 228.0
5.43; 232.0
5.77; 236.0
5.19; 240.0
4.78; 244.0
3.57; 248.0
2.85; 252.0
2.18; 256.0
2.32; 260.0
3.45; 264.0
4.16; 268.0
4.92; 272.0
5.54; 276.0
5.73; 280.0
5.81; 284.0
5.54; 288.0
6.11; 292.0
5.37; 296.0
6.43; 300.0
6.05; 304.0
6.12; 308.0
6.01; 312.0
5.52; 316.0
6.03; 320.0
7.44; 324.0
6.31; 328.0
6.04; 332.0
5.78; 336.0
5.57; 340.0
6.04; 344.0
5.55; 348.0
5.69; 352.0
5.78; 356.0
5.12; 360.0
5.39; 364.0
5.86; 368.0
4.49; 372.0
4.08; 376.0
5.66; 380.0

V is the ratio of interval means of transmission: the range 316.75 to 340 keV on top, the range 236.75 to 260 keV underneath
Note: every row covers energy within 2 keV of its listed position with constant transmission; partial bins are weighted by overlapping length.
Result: 1.68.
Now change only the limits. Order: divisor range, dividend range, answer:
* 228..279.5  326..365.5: 1.34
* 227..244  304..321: 1.09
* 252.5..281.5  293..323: 1.52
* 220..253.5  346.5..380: 1.07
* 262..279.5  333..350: 1.24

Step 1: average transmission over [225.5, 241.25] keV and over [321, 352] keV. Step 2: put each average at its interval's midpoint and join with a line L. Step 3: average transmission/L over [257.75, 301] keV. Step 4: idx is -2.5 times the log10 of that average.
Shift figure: 0.163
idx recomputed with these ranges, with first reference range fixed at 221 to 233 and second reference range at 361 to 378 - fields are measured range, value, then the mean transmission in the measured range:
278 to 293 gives -0.09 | 5.78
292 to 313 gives -0.15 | 6.01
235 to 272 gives 0.38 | 3.81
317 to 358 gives -0.18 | 6.01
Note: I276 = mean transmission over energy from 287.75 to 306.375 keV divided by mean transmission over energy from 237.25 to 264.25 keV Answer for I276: 1.68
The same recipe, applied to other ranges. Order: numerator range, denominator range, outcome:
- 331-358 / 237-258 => 1.51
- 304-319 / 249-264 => 2.23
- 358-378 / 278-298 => 0.87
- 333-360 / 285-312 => 0.96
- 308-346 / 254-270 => 2.01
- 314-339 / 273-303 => 1.07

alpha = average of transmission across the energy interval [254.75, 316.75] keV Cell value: 5.1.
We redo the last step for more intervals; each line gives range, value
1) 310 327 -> 6.25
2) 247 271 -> 3.14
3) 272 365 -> 5.85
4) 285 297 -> 5.71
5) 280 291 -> 5.72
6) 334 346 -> 5.8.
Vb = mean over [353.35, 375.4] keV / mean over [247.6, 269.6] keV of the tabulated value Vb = 1.73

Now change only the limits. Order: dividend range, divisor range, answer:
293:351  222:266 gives 1.42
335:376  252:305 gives 1.14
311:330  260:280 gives 1.42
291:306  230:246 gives 1.13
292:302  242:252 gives 1.52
